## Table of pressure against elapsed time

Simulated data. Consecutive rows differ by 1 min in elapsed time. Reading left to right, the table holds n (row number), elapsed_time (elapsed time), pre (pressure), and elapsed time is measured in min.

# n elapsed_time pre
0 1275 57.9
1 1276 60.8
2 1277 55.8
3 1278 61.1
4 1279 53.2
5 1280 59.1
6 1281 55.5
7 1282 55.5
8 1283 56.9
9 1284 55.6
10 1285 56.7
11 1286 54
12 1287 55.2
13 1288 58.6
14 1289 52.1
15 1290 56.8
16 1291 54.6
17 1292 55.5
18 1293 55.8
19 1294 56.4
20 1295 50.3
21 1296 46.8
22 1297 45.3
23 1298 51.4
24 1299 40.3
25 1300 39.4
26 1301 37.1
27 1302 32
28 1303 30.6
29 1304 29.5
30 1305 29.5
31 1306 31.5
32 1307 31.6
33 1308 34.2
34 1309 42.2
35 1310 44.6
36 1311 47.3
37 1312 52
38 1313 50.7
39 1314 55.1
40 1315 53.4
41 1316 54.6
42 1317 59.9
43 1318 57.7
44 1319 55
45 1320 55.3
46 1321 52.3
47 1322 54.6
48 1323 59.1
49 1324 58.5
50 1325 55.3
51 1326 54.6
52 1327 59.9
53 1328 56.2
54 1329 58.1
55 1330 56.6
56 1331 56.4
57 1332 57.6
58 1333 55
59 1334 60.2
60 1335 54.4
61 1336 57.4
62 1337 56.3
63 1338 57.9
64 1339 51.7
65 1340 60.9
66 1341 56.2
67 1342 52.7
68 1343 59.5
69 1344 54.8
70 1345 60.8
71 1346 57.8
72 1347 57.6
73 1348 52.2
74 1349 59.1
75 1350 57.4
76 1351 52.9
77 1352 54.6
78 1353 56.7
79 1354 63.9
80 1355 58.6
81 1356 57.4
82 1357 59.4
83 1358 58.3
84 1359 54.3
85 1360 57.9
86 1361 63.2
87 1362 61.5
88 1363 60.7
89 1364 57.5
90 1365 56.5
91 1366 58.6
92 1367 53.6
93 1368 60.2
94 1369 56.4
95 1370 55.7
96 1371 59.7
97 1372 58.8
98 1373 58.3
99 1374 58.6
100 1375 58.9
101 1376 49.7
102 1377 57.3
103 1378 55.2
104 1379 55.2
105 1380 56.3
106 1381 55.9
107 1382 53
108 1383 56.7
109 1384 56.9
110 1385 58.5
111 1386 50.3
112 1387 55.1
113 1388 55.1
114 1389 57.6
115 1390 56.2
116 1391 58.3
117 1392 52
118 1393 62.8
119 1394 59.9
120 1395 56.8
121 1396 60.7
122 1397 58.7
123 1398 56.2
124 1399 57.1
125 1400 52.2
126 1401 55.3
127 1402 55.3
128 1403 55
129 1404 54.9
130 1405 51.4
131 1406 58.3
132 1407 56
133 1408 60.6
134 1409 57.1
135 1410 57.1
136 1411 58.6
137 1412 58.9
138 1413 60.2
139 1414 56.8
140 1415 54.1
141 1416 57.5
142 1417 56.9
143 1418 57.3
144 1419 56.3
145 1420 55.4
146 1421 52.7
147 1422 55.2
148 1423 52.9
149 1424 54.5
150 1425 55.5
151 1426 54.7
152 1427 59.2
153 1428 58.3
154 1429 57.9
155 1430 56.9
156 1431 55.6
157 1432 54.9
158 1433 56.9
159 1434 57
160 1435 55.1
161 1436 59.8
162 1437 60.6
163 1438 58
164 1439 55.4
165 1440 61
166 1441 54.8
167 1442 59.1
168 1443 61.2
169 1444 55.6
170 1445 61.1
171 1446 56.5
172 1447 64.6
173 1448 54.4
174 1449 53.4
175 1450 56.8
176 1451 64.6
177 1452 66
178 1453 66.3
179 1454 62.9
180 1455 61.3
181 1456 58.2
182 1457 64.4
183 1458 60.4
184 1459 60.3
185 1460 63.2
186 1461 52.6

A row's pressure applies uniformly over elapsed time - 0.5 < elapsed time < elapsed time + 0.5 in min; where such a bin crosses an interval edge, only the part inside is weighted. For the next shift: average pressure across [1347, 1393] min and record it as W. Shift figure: 57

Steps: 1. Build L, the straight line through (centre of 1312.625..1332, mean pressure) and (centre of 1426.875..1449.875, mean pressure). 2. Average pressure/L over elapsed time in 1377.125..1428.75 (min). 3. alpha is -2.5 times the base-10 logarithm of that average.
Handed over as 0.02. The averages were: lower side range 56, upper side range 57.7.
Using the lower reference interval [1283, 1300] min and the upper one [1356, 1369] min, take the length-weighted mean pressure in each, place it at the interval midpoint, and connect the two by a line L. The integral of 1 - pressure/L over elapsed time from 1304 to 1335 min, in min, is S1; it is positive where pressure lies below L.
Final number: 2.0 min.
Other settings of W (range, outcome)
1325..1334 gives 56.9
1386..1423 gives 56.5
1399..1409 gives 55.6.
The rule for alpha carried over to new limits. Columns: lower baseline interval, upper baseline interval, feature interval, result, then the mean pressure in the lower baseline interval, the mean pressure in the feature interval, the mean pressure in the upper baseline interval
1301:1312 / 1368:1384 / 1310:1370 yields -0.24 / 36.1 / 56.6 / 56.5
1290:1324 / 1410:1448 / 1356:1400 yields -0.08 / 47.2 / 57.1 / 57.2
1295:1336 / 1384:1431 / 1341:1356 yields -0.11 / 49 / 57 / 56.5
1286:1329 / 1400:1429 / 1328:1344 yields -0.11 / 49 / 56.7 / 56.2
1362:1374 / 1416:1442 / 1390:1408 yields 0.01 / 58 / 56.6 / 56.6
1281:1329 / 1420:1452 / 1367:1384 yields -0.05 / 49.8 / 56.5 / 57.3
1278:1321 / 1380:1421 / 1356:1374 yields -0.09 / 49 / 58.3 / 56.5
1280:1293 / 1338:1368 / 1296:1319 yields 0.28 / 55.7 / 43.5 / 57.5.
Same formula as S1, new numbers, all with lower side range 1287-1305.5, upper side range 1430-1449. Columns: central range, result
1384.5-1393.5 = -0.44 min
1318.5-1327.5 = -1.48 min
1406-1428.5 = -0.32 min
